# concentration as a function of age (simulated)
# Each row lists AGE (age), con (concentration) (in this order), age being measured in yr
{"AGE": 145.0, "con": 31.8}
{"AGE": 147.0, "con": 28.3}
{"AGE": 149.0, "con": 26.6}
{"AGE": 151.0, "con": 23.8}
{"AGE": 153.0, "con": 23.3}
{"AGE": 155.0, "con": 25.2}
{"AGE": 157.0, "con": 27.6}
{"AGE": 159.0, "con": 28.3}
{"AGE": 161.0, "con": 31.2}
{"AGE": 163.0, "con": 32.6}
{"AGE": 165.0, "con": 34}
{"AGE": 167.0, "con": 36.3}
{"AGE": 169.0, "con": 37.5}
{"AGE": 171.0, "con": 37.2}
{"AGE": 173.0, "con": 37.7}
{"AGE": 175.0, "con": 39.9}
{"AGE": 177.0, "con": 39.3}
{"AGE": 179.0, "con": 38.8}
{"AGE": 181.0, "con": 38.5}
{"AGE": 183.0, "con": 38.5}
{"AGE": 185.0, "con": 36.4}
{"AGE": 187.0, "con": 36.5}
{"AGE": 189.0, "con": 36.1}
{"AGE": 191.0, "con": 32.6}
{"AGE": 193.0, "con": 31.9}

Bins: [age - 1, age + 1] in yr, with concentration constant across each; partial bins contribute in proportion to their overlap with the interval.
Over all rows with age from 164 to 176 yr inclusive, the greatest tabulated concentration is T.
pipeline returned 39.9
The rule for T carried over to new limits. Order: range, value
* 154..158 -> 27.6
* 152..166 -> 34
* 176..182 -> 39.3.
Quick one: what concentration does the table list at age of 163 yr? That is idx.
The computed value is 32.6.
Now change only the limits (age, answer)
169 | 37.5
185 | 36.4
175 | 39.9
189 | 36.1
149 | 26.6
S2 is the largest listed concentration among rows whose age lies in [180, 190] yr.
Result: 38.5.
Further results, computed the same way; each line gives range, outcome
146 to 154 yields 28.3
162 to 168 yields 36.3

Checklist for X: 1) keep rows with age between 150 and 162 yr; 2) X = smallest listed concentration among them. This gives 23.3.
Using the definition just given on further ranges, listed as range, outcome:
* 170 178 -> 37.2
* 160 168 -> 31.2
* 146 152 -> 23.8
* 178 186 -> 36.4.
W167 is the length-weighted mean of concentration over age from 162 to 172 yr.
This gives 35.5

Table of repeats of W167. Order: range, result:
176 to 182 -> 38.9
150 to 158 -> 25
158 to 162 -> 29.8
